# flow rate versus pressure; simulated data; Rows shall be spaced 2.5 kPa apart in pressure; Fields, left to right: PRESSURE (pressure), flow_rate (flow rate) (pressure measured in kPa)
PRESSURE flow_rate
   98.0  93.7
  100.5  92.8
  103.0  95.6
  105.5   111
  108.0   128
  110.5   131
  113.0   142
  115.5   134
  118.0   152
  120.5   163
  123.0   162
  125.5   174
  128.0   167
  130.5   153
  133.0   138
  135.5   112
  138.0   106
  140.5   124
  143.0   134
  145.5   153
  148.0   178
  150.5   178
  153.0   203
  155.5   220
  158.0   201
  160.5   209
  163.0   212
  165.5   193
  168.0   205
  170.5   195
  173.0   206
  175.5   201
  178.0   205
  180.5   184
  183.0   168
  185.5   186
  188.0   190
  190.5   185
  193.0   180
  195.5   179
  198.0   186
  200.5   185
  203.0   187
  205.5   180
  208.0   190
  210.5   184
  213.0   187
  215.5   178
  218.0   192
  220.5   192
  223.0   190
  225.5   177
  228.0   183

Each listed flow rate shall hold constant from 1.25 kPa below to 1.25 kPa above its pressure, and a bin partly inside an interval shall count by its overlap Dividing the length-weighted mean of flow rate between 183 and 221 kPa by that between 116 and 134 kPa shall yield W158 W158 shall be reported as 1.17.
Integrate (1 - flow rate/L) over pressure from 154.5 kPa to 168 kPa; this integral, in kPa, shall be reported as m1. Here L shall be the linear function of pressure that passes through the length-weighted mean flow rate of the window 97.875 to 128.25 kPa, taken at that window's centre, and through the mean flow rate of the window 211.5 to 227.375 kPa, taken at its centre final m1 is -4.2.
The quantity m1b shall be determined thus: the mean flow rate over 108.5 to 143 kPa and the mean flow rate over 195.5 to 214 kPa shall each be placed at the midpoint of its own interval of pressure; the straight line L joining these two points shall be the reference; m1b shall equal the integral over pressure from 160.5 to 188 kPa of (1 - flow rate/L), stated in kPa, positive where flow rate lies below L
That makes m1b -4.51 kPa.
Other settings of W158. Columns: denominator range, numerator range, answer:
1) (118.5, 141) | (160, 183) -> 1.37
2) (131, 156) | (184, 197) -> 1.20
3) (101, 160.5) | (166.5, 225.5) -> 1.25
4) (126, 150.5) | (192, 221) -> 1.29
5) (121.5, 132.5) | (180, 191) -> 1.12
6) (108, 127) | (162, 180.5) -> 1.34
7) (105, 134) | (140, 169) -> 1.26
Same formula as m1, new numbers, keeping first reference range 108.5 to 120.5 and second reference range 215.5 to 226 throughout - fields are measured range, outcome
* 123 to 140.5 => 0.78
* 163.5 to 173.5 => -2.15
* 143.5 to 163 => -3.99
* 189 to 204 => -0.58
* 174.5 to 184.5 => -1.16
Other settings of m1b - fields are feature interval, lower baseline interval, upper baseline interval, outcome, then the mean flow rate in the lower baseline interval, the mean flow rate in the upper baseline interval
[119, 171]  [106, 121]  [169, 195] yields -2.2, 139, 190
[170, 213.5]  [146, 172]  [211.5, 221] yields 0.9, 198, 187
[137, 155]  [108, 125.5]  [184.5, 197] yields 0.6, 148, 184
